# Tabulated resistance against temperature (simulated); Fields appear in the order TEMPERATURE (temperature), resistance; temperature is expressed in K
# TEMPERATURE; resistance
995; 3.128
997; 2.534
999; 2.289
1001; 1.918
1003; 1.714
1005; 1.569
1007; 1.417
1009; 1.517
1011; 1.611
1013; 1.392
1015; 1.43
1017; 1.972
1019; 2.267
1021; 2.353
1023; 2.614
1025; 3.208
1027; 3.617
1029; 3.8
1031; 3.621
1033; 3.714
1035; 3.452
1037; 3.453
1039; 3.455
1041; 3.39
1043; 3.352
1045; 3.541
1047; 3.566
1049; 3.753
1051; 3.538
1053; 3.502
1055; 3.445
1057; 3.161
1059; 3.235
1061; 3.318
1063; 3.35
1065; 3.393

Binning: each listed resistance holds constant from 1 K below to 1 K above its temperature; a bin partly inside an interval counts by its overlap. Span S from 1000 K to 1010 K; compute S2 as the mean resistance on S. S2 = 1.63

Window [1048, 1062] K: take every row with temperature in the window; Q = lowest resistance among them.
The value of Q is 3.161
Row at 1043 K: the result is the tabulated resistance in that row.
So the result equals 3.352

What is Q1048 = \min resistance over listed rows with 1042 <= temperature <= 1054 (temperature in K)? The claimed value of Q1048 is 3.352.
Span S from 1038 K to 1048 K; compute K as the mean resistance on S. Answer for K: 3.46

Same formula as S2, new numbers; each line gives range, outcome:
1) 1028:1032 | 3.71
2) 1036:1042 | 3.43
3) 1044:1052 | 3.6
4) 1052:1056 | 3.47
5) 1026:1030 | 3.71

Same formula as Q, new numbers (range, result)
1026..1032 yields 3.617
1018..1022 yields 2.267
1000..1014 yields 1.392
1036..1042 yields 3.39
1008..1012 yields 1.517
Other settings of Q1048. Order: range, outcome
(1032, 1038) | 3.452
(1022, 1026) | 2.614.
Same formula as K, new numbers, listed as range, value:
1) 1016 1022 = 2.2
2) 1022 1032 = 3.37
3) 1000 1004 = 1.82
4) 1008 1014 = 1.51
